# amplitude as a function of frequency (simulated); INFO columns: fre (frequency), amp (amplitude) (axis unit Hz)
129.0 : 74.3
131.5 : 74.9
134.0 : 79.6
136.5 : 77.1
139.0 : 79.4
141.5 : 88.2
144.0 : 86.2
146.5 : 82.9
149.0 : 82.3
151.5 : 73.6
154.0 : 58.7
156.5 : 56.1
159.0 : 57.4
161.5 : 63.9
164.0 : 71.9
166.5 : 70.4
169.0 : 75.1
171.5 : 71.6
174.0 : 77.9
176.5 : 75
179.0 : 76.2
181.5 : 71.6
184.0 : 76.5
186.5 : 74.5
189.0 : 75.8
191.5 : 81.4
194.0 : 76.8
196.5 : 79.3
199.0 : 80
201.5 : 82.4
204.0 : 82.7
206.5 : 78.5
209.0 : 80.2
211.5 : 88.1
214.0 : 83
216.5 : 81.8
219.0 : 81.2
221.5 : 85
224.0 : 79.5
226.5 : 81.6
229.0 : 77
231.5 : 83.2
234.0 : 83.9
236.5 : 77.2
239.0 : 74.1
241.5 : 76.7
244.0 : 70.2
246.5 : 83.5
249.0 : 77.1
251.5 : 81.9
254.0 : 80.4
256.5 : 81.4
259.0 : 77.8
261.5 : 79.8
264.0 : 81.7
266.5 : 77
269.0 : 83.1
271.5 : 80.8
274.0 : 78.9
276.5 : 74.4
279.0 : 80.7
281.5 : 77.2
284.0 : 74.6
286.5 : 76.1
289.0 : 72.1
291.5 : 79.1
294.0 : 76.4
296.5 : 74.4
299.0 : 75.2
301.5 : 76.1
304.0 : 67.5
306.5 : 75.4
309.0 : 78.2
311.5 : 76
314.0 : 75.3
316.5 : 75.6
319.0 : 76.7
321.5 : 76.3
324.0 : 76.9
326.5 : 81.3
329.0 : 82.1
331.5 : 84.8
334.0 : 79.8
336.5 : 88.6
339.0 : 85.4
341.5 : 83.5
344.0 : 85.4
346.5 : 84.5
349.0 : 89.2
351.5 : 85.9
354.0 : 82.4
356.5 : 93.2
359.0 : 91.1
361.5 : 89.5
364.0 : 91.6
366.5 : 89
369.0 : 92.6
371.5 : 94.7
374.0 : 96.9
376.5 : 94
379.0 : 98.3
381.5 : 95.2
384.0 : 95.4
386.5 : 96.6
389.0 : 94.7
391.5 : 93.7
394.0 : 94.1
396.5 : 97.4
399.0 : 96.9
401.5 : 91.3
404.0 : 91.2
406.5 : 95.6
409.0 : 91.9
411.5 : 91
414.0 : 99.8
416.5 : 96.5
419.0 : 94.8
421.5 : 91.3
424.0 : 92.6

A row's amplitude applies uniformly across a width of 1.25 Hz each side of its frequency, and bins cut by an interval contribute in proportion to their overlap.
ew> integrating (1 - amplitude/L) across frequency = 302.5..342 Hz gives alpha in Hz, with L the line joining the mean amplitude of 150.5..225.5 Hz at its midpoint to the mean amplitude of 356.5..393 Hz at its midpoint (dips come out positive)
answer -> 4.39 Hz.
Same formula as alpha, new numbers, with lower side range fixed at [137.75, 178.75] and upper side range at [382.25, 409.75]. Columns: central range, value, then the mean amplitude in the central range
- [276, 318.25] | 5.0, 75.6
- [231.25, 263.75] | 0.9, 79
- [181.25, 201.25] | -0.3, 77.5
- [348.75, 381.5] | 0.0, 91.6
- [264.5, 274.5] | 0.4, 80.2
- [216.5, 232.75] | -0.4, 81.3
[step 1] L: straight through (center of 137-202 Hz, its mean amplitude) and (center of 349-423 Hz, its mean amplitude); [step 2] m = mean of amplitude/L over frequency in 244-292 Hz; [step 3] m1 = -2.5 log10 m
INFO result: 0.06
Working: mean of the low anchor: 74.8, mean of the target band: 78.6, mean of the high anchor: 93.3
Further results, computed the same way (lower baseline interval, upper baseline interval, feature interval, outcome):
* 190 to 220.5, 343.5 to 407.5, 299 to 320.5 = 0.17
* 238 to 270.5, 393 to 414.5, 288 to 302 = 0.10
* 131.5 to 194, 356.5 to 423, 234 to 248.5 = 0.06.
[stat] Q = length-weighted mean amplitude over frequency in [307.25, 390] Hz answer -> 86.6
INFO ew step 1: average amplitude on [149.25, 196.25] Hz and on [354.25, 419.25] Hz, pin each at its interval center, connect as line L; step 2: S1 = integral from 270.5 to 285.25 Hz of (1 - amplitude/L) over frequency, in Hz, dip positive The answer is 0.9 Hz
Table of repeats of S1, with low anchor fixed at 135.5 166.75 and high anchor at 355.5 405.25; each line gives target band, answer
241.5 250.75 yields 0.5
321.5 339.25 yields 1.4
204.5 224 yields -0.9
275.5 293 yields 1.8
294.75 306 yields 1.7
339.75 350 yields 0.6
